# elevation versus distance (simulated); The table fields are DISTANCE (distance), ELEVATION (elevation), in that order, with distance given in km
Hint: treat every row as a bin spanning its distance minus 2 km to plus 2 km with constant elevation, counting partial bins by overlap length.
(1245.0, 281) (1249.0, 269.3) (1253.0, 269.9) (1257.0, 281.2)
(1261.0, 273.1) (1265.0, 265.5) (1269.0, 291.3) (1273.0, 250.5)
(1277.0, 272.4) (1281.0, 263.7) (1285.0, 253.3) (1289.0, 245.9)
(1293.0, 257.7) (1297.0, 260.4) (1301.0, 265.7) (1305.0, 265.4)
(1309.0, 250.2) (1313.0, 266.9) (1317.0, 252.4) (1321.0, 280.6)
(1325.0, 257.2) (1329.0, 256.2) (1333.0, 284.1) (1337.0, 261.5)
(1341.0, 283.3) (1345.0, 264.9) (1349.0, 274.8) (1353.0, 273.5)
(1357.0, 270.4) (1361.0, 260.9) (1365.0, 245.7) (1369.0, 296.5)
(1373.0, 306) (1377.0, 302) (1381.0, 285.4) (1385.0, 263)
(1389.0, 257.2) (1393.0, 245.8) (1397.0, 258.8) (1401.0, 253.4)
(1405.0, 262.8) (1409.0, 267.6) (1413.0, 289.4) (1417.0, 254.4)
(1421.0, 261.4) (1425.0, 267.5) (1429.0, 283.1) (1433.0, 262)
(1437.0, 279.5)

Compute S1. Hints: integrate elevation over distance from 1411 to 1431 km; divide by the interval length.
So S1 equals 271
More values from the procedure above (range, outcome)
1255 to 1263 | 277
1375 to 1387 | 283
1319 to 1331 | 265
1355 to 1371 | 268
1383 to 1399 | 256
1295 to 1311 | 260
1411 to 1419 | 272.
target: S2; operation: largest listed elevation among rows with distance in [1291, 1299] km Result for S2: 260.4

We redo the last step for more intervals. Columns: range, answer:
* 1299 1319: 266.9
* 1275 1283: 272.4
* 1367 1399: 306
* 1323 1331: 257.2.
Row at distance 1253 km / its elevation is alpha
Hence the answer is 269.9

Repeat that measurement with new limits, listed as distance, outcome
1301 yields 265.7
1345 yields 264.9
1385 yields 263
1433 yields 262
